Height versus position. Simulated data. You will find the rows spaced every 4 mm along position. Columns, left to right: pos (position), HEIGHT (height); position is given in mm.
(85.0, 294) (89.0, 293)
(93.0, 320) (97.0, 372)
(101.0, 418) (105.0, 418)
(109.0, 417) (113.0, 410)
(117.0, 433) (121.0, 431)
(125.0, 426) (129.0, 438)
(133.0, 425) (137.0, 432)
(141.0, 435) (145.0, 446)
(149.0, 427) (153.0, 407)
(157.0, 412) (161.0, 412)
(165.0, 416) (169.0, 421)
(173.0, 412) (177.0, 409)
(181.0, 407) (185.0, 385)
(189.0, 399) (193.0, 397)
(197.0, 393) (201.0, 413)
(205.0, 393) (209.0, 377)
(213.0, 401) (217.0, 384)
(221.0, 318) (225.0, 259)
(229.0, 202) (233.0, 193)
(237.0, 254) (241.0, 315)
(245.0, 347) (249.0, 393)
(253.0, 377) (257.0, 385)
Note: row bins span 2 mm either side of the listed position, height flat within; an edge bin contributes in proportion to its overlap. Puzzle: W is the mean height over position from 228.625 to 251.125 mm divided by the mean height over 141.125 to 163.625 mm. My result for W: 0.69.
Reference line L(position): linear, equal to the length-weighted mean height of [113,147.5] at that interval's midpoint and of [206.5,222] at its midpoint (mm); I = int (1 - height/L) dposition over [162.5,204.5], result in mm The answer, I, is -1.0 mm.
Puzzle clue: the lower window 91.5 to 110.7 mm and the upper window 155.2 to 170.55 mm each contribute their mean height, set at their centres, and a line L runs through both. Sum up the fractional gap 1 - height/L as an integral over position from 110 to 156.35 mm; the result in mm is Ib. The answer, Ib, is -2.8 mm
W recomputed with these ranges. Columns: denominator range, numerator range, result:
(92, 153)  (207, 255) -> 0.76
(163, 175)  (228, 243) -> 0.59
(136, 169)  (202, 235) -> 0.75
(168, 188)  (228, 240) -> 0.56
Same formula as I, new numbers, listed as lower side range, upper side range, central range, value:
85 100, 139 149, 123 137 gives -0.7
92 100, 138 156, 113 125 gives -1.2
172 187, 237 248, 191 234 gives 2.4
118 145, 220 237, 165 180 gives -2.7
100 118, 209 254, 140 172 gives -3.6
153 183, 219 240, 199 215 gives -4.6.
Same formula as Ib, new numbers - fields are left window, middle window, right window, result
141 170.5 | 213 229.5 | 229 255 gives 1.1 mm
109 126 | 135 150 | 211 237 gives -1.7 mm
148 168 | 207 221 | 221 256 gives -1.9 mm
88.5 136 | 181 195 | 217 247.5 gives -3.0 mm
